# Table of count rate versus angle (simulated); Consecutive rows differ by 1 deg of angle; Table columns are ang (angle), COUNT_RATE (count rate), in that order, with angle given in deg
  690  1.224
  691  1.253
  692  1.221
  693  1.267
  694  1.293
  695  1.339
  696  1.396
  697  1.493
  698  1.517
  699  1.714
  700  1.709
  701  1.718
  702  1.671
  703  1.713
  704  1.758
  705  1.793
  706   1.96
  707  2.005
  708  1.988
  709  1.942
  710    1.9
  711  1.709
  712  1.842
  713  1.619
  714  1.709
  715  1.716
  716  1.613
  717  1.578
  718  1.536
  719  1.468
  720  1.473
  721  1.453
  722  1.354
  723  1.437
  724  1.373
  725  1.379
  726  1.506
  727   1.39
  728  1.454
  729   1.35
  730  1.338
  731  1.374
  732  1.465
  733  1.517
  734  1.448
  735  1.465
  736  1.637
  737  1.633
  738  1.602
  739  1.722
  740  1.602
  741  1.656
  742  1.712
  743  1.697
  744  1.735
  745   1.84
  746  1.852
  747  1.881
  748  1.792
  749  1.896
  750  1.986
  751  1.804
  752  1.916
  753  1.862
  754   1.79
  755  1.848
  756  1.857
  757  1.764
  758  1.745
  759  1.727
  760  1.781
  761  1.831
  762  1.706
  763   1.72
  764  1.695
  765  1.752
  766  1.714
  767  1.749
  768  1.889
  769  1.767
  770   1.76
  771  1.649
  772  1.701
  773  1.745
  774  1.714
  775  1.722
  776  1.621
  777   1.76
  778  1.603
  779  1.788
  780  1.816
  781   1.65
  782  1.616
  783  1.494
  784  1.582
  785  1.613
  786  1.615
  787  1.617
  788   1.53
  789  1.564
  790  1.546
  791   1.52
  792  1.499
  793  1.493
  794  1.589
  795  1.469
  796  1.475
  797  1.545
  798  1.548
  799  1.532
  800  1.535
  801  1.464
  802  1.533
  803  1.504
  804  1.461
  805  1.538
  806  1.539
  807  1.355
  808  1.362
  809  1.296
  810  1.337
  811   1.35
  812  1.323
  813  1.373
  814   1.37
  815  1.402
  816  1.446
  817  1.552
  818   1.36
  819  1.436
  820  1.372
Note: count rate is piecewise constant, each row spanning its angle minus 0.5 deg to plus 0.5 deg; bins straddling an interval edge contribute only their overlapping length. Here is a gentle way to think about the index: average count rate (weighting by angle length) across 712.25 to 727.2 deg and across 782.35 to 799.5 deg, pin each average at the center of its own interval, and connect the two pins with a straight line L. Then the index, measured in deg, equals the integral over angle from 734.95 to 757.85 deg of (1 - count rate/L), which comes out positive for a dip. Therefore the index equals -3.64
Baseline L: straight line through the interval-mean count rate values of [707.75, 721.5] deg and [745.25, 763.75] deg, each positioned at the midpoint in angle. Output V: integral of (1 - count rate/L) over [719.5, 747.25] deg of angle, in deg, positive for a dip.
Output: 3.2 deg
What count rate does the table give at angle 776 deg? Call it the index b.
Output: 1.621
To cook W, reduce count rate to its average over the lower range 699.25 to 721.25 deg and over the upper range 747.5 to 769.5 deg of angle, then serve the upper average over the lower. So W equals 1.0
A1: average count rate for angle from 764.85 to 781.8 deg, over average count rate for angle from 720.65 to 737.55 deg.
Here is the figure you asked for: 1.19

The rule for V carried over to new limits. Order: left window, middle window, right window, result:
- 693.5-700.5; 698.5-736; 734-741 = -1.5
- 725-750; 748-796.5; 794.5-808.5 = -4.8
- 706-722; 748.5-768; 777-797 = -2.0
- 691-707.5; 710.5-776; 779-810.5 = -4.3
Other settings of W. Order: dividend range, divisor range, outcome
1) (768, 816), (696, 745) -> 0.96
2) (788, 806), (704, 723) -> 0.90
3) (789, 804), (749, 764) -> 0.84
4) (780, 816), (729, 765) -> 0.88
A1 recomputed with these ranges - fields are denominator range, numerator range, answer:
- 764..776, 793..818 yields 0.84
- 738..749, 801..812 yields 0.81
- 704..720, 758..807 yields 0.93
